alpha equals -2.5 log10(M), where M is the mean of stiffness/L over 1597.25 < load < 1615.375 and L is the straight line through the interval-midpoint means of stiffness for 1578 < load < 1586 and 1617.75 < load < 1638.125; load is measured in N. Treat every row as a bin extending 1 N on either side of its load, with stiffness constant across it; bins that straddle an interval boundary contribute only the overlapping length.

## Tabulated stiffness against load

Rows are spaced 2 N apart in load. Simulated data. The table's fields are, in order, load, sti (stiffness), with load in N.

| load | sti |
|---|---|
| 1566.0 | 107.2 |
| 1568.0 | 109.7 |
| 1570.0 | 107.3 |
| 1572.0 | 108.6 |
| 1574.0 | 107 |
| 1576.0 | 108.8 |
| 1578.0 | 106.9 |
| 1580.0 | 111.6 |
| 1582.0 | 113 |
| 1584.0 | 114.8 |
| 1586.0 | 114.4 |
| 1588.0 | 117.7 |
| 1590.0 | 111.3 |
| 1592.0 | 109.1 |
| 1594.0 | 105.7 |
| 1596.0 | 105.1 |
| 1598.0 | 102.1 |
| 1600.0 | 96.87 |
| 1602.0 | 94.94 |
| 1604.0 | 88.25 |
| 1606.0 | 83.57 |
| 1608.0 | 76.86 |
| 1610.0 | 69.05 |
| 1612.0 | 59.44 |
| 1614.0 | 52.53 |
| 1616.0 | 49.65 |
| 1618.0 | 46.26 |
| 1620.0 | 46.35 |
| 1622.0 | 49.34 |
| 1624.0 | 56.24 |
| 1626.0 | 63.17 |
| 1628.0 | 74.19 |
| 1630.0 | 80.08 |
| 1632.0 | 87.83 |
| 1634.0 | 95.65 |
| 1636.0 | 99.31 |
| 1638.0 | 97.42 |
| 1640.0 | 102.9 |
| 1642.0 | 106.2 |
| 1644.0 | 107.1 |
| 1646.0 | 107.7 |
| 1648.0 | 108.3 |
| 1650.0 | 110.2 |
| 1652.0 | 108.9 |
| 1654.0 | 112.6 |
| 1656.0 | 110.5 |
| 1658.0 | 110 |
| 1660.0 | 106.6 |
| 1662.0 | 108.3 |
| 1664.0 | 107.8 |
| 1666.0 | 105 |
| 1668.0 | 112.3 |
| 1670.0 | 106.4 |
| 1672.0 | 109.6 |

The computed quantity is 0.16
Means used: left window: 113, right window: 72.2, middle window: 79.5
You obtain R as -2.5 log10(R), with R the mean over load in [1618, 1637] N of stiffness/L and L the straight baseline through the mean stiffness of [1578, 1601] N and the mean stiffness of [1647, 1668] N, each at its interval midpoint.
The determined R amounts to 0.465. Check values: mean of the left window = 109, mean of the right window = 109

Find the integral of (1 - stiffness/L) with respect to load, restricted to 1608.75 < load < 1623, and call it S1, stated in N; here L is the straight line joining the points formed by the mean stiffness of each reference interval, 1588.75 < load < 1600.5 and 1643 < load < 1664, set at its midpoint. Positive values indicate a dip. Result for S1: 7.1 N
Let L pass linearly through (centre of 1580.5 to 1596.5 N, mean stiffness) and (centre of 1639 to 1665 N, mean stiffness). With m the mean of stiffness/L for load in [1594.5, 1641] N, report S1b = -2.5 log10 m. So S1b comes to 0.38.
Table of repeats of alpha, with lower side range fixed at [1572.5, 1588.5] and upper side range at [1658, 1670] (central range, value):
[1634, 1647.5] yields 0.06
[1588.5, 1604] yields 0.08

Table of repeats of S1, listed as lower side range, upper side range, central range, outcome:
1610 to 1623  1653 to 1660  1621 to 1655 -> -3.3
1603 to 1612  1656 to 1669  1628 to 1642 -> 0.0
